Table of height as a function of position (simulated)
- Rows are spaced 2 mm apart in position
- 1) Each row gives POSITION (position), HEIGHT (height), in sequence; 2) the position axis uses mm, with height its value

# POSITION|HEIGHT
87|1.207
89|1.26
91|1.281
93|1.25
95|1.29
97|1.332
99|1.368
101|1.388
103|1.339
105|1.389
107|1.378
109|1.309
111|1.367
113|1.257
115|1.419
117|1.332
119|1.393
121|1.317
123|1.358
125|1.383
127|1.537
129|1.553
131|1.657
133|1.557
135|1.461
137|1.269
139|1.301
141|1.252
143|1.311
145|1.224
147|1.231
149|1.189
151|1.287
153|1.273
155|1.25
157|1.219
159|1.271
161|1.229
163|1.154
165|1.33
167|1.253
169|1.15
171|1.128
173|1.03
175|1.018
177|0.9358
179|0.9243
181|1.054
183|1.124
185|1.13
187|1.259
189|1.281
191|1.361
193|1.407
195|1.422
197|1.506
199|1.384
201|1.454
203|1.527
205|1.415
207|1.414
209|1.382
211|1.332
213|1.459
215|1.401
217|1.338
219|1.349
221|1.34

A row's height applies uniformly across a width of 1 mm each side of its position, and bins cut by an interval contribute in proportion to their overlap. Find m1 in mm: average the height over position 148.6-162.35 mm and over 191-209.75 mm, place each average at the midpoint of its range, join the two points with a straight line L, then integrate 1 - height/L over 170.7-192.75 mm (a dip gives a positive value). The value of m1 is 3.8 mm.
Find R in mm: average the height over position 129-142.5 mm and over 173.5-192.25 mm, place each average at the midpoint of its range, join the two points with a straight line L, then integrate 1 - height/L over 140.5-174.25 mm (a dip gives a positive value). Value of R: 1.7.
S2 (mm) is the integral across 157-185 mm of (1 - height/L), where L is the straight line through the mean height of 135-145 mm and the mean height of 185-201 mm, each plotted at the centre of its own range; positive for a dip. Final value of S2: 4.4 mm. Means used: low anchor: 1.3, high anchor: 1.36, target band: 1.13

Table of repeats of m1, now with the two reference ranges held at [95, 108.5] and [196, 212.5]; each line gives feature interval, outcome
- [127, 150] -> 0.18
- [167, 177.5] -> 2.46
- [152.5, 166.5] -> 1.52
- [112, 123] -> 0.19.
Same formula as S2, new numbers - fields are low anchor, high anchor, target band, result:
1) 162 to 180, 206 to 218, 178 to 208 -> -1.2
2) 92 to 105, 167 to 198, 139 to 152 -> 0.0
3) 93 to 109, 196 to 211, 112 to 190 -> 6.9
